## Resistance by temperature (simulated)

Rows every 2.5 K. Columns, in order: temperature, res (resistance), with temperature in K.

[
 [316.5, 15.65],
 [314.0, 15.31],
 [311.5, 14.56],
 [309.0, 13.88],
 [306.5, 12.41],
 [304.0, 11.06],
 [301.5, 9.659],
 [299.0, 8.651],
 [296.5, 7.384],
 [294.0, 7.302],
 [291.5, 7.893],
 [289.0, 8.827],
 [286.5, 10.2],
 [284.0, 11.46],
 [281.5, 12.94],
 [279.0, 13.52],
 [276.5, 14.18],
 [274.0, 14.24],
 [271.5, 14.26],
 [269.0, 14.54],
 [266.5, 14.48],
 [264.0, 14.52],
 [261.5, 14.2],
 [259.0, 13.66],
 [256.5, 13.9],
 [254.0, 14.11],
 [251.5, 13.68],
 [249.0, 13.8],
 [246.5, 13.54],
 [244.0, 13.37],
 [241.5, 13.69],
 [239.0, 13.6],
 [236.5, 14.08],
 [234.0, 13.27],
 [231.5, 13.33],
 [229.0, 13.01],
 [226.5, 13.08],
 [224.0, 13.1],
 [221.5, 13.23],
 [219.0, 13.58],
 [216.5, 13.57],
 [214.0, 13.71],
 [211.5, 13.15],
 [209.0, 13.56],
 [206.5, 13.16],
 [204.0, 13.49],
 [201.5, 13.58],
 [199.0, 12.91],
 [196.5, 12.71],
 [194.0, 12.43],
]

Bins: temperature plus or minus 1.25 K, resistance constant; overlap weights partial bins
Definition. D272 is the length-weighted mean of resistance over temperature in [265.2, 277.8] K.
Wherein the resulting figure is 14.3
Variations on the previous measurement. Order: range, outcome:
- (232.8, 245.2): 13.6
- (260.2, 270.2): 14.4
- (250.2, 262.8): 13.9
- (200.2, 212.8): 13.4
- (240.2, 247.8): 13.5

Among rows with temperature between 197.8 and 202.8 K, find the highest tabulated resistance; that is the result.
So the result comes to 13.58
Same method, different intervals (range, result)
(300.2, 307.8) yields 12.41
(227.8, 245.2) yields 14.08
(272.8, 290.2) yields 14.24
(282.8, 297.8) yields 11.46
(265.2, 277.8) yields 14.54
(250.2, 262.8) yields 14.2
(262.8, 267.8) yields 14.52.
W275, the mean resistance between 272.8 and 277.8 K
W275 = 14.2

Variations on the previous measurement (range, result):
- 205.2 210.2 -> 13.4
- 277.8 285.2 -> 12.6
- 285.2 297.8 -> 8.33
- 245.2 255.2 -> 13.8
